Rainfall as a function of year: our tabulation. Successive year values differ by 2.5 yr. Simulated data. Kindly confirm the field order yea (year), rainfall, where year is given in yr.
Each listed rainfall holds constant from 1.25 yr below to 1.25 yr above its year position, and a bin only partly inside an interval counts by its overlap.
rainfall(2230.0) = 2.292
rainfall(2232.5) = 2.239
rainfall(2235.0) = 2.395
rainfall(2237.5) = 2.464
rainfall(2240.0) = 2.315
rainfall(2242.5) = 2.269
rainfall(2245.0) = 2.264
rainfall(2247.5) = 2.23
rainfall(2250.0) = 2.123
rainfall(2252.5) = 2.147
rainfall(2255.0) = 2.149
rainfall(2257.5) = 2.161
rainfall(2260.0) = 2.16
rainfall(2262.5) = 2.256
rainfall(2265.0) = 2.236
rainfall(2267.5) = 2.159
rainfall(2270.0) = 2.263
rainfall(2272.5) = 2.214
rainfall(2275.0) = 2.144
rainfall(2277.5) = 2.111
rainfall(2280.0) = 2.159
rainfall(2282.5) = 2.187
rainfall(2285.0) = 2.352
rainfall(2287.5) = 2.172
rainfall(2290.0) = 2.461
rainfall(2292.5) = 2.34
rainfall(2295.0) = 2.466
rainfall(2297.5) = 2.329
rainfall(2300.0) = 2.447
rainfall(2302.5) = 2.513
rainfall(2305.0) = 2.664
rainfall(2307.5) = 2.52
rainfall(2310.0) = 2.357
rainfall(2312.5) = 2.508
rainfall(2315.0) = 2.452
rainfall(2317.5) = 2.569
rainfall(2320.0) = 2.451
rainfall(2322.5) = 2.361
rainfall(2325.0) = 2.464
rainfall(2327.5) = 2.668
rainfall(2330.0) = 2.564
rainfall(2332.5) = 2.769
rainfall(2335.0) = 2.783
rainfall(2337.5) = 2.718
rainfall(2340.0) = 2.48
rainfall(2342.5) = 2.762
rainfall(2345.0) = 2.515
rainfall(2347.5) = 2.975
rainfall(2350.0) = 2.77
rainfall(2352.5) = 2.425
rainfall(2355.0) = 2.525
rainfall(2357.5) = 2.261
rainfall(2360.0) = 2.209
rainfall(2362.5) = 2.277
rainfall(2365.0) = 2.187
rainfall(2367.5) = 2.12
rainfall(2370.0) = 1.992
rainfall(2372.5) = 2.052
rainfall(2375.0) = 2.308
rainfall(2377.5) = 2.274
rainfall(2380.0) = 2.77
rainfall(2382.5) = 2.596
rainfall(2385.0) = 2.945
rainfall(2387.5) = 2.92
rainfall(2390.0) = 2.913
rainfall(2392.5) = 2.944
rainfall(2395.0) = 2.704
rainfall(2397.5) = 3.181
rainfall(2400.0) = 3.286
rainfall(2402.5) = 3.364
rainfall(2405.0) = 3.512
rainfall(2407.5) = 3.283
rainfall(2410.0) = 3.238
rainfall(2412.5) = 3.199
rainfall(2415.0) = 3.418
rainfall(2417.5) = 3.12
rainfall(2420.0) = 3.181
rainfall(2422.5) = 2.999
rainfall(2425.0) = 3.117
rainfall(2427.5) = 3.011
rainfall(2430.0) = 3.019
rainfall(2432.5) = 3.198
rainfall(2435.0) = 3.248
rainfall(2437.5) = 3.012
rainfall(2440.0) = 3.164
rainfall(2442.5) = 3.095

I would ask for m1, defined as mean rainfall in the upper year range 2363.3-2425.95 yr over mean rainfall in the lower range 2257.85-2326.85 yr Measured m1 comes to 1.22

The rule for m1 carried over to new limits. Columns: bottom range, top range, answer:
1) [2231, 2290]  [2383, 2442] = 1.40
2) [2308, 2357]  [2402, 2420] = 1.28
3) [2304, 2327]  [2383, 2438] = 1.26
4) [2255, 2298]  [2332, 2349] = 1.21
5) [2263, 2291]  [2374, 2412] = 1.33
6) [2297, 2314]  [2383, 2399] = 1.18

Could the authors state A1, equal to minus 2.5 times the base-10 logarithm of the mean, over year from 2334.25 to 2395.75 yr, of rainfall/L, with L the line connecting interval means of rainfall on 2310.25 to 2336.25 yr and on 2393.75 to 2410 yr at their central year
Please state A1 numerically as 0.147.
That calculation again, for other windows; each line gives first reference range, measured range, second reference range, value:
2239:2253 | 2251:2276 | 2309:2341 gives 0.05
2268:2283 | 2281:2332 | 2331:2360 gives -0.03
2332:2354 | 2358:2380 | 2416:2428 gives 0.26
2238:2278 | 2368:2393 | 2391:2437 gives 0.16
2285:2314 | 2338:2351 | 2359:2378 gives -0.19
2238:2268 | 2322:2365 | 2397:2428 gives 0.09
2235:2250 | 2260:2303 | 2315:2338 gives 0.07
